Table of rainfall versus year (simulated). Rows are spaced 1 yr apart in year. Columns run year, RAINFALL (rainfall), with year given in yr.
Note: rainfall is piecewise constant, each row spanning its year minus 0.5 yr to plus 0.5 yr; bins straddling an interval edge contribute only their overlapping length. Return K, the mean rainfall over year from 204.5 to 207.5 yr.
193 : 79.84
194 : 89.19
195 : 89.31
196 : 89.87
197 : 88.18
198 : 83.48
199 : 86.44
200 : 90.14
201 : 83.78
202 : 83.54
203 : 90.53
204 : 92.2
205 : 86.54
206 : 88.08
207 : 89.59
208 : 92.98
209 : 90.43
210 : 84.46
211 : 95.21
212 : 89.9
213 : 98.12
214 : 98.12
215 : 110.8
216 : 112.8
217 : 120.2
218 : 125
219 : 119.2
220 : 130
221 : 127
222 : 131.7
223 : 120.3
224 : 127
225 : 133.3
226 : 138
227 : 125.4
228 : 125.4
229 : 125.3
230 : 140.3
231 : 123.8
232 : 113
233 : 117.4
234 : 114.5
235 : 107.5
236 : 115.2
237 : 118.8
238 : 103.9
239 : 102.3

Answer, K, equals 88.1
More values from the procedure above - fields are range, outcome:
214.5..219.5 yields 118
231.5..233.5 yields 115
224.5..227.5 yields 132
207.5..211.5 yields 90.8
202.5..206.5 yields 89.3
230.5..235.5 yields 115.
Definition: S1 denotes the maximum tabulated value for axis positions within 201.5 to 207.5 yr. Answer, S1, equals 92.2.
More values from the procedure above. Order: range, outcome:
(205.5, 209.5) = 92.98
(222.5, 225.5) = 133.3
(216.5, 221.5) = 130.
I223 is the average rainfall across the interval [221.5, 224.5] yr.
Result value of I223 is 126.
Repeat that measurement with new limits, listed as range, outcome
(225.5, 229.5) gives 129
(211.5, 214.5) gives 95.4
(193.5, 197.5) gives 89.1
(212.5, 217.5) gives 108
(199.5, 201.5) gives 87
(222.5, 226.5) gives 130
